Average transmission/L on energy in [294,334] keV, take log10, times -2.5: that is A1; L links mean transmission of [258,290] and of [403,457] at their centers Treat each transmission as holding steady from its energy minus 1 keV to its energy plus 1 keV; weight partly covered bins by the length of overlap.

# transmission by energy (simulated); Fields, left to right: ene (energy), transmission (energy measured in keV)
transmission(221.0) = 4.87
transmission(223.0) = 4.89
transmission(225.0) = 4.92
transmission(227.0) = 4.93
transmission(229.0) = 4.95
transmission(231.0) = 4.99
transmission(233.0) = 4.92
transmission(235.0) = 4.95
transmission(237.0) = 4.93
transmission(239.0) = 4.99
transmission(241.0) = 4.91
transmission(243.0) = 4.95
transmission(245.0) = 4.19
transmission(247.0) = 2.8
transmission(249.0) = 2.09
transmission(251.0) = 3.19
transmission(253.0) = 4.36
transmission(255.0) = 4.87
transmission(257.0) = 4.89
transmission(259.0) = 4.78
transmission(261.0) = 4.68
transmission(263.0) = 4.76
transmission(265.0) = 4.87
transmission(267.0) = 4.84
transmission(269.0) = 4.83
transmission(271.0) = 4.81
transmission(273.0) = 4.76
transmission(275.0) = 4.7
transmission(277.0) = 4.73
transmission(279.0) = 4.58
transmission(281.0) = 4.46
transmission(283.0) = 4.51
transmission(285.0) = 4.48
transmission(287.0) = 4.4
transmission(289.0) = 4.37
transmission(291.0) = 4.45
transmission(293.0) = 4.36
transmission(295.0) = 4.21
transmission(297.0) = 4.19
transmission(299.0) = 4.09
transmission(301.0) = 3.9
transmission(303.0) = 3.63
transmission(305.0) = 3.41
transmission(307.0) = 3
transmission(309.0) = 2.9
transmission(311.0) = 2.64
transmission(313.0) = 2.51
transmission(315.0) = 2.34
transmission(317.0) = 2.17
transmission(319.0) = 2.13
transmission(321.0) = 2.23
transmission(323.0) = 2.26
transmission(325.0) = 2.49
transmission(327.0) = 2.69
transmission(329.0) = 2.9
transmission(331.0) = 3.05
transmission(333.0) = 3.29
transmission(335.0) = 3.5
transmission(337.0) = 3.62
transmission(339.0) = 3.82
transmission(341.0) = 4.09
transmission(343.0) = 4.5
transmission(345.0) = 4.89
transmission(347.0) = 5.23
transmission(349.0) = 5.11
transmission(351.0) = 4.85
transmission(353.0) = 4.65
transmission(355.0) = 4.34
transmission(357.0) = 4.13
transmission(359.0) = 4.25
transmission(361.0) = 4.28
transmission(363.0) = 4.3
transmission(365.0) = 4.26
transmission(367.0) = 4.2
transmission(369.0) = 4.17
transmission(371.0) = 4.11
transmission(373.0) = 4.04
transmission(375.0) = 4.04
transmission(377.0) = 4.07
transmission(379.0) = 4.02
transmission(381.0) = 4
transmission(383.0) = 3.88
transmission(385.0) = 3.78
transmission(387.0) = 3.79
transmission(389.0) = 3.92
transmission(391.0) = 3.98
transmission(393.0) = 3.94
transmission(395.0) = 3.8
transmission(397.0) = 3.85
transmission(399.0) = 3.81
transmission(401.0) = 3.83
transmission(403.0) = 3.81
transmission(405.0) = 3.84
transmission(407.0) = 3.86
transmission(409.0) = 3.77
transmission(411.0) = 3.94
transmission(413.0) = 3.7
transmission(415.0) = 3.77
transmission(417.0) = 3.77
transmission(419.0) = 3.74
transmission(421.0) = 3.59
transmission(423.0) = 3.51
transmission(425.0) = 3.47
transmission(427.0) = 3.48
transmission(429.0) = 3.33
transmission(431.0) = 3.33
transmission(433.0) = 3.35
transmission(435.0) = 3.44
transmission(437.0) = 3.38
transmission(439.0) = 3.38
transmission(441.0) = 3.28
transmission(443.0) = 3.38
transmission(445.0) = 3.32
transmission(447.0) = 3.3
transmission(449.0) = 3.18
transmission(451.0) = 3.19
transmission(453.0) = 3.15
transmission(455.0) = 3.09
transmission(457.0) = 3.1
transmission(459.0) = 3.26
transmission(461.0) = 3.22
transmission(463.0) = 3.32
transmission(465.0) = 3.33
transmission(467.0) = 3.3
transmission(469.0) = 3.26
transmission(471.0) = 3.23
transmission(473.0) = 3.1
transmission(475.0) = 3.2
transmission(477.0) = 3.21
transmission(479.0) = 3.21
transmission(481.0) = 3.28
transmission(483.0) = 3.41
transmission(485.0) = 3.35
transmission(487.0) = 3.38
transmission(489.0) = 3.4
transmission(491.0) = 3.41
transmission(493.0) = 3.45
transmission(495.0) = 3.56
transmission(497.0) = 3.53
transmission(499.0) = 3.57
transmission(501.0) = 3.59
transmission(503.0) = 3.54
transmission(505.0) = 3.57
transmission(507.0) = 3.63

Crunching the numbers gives 0.408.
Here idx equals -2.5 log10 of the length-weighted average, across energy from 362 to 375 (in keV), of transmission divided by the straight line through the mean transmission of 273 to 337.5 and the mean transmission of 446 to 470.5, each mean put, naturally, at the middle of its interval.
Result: -0.221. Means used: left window 3.52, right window 3.23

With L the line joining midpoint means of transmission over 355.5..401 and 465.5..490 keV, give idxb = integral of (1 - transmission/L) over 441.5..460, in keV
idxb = 1.4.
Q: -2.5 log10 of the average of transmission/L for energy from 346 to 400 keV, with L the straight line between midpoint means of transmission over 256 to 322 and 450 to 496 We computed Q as -0.14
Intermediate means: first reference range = 3.99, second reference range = 3.28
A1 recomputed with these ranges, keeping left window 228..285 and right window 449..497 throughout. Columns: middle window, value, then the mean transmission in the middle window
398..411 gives -0.043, 3.83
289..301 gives 0.021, 4.24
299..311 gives 0.256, 3.37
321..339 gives 0.349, 2.98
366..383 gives -0.058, 4.07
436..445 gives 0.038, 3.35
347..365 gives -0.141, 4.52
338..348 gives -0.119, 4.51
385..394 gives -0.035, 3.89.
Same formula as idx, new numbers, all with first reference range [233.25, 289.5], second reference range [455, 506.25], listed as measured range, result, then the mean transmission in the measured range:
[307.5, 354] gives 0.21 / 3.38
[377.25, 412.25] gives -0.02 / 3.87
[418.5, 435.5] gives 0.05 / 3.46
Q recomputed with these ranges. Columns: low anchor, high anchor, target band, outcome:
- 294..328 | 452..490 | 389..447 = -0.15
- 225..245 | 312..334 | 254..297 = -0.21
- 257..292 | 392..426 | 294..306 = 0.15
